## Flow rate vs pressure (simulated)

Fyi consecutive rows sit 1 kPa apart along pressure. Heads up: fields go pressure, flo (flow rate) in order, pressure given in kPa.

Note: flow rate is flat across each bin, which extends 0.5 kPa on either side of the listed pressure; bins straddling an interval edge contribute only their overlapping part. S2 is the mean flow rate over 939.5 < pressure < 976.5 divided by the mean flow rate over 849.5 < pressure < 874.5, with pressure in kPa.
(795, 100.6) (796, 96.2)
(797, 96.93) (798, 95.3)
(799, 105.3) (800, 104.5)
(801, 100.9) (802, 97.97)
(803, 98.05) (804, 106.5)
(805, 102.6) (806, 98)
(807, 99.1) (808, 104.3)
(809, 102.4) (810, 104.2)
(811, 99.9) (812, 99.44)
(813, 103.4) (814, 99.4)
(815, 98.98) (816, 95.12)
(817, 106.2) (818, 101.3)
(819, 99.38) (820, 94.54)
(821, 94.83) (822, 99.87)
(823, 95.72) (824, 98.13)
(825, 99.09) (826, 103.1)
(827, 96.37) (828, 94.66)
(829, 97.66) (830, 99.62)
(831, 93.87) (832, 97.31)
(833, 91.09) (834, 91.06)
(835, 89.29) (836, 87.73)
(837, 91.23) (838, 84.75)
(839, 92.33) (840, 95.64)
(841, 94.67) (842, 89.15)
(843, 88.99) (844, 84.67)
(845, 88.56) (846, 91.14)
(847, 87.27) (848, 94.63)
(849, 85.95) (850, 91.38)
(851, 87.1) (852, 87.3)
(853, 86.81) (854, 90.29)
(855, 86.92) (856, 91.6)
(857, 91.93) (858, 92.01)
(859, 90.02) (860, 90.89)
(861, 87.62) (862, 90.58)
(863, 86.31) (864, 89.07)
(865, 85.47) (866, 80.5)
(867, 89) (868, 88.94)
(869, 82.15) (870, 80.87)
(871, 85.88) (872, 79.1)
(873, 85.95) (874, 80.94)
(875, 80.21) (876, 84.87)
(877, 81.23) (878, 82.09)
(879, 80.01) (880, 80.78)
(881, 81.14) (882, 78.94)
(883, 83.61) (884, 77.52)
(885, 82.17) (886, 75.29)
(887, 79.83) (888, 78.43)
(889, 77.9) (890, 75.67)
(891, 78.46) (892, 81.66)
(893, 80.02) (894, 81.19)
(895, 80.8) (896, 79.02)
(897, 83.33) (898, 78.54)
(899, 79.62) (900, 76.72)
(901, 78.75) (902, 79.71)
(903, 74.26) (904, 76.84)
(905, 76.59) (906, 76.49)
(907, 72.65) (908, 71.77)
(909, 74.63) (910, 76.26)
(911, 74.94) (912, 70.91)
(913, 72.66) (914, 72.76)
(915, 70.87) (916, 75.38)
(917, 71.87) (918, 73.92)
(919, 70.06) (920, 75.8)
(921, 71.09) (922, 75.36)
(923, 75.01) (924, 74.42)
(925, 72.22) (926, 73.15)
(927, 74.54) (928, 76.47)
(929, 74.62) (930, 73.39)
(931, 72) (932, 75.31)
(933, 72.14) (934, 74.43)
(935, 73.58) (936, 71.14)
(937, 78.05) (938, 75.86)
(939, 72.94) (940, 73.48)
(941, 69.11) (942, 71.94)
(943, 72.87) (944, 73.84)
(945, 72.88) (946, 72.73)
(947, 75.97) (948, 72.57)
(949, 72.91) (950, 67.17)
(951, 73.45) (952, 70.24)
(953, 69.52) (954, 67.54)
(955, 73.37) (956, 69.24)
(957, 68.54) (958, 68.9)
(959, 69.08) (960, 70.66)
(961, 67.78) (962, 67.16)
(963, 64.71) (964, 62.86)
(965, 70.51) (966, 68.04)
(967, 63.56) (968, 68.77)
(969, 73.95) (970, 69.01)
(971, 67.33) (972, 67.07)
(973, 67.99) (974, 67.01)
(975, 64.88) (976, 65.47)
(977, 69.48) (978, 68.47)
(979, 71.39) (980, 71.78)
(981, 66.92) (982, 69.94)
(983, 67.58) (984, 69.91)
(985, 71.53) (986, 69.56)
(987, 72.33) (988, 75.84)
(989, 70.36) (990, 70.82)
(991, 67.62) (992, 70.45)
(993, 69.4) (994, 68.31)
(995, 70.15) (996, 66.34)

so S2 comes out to 0.80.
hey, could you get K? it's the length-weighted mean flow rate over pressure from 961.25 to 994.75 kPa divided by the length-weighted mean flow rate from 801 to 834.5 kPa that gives 0.70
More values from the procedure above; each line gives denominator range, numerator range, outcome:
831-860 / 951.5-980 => 0.76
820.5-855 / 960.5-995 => 0.75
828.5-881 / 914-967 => 0.82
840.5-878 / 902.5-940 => 0.85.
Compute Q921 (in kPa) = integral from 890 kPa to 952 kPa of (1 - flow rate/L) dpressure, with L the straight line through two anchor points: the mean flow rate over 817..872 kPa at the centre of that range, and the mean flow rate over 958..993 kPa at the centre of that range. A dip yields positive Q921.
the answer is 2.7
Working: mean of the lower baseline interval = 91.3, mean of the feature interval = 74.7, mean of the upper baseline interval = 68.8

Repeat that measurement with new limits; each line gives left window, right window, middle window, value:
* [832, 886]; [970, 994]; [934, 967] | 1.30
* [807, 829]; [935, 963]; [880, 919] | 2.34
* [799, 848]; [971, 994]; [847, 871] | 0.65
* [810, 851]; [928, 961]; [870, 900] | 1.25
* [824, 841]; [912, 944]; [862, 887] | 0.70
